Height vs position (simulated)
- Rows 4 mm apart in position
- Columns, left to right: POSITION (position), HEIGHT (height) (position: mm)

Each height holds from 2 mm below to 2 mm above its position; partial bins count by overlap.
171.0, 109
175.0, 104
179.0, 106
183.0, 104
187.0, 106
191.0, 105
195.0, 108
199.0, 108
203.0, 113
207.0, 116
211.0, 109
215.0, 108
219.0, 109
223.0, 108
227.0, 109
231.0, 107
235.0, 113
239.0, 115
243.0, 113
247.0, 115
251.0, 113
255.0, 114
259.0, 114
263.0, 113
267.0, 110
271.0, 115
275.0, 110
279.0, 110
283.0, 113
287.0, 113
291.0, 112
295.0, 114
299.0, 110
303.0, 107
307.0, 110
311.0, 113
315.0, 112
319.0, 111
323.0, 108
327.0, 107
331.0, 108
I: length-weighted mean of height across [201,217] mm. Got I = 112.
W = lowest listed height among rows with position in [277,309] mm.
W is 107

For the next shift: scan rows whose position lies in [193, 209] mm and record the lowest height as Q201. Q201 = 108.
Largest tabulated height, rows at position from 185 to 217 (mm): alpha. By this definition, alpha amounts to 116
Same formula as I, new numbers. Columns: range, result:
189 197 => 106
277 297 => 112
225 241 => 111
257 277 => 112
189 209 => 110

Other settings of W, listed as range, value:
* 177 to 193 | 104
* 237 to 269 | 110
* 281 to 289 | 113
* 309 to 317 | 112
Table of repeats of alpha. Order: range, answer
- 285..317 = 114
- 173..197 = 108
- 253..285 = 115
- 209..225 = 109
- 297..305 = 110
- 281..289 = 113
